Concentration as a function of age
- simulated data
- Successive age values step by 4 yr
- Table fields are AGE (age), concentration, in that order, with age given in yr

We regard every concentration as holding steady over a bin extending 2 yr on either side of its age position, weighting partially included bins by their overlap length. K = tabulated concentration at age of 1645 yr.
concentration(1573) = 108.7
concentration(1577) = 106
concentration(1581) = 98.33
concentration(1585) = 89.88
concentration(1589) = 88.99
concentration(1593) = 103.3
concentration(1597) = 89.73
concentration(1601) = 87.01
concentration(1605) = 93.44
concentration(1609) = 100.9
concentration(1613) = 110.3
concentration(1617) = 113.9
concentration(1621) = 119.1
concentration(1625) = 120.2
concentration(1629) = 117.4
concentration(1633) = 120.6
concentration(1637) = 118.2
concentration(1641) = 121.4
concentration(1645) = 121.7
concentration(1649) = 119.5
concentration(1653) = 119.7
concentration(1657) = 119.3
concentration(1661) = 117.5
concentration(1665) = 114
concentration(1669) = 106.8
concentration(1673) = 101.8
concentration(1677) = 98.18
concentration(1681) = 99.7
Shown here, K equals 121.7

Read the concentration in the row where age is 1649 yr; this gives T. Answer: 119.5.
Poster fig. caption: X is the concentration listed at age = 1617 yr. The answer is 113.9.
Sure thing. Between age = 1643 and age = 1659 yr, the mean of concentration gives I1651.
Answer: 120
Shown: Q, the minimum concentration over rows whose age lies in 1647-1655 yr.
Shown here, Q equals 119.5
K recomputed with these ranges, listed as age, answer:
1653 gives 119.7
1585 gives 89.88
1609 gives 100.9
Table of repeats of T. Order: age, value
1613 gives 110.3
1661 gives 117.5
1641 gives 121.4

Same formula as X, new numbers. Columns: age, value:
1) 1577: 106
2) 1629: 117.4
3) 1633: 120.6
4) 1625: 120.2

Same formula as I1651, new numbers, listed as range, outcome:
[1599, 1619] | 101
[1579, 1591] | 92.4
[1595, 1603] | 88.4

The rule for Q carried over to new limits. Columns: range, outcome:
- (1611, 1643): 110.3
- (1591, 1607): 87.01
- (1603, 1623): 93.44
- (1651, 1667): 114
